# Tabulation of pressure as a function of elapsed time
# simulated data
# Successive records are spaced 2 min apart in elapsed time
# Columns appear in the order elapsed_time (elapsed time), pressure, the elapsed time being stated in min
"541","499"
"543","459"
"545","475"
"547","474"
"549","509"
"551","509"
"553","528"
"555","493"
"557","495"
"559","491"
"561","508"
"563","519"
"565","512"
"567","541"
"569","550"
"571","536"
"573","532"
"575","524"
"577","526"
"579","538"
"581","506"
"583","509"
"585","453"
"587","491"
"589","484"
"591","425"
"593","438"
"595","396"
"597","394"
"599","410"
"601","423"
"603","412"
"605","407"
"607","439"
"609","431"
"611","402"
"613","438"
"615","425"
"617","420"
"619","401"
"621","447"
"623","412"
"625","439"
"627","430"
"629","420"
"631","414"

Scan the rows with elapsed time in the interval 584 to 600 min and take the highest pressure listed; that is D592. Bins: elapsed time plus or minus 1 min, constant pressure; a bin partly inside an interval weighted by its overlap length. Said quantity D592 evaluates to 491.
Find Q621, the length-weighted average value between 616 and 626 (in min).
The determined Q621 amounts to 424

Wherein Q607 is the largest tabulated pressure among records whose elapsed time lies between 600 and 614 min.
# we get 439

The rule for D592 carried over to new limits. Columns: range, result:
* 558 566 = 519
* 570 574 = 536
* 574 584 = 538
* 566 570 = 550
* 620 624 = 447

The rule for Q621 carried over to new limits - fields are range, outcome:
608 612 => 416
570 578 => 530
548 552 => 509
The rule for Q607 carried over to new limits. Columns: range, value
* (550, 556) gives 528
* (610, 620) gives 438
